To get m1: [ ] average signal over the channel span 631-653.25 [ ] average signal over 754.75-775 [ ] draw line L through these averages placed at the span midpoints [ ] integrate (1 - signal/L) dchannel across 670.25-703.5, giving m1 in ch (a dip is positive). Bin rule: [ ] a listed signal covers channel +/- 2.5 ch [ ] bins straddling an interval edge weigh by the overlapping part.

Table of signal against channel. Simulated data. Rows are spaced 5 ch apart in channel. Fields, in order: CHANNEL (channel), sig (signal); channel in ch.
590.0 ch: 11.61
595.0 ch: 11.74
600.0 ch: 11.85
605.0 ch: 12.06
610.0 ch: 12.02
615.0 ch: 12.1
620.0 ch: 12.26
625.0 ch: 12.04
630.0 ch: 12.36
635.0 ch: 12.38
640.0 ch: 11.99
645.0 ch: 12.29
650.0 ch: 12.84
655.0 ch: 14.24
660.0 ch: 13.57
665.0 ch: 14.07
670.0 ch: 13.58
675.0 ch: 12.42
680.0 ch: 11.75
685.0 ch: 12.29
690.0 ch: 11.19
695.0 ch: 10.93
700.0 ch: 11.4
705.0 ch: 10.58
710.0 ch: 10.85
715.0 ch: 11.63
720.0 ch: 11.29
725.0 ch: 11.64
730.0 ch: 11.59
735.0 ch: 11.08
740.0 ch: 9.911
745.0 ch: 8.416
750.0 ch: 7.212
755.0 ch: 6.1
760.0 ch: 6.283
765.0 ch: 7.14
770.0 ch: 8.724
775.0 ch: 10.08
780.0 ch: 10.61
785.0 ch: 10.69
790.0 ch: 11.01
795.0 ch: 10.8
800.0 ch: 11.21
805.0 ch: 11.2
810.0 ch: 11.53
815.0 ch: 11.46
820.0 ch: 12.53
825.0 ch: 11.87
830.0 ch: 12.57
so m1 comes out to -3.4 ch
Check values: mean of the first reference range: 12.4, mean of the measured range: 11.8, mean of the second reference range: 7.54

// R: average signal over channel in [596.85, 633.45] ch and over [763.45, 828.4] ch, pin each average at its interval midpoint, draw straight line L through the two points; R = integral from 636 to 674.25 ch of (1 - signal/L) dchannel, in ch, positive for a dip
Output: -4.4 ch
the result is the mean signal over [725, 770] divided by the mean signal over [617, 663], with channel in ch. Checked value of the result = 0.68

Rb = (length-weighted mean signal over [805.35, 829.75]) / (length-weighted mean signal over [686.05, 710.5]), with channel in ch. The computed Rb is 1.07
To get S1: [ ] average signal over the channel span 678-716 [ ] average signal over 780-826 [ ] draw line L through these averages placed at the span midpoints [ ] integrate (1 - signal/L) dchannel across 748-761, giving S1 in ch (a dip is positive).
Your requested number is 5.5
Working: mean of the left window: 11.3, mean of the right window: 11.3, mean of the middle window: 6.53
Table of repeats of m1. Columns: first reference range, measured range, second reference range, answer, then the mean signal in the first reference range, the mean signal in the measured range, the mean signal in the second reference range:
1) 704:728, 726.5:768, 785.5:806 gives 9.7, 11.2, 8.55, 11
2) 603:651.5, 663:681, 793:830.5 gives -1.4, 12.2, 13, 11.6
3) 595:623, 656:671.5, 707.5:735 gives -2.8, 12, 13.8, 11.4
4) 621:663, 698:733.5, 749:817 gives -0.6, 12.7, 11.3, 9.61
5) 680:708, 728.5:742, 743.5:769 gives -3.7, 11.3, 10.8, 7.08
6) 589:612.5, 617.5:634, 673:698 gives -0.6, 11.9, 12.2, 11.7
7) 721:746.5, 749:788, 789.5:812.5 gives 8.9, 10.7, 8.43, 11.2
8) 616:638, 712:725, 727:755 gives -2.0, 12.2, 11.5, 9.36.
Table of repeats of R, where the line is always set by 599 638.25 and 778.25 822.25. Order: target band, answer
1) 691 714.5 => 1.4 ch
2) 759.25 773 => 4.6 ch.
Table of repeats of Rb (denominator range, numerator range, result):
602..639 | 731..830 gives 0.82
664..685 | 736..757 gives 0.64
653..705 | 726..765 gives 0.70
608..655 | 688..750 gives 0.87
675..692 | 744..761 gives 0.59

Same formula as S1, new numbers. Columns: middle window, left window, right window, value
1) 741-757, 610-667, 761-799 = 4.5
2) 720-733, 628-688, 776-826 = 0.6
